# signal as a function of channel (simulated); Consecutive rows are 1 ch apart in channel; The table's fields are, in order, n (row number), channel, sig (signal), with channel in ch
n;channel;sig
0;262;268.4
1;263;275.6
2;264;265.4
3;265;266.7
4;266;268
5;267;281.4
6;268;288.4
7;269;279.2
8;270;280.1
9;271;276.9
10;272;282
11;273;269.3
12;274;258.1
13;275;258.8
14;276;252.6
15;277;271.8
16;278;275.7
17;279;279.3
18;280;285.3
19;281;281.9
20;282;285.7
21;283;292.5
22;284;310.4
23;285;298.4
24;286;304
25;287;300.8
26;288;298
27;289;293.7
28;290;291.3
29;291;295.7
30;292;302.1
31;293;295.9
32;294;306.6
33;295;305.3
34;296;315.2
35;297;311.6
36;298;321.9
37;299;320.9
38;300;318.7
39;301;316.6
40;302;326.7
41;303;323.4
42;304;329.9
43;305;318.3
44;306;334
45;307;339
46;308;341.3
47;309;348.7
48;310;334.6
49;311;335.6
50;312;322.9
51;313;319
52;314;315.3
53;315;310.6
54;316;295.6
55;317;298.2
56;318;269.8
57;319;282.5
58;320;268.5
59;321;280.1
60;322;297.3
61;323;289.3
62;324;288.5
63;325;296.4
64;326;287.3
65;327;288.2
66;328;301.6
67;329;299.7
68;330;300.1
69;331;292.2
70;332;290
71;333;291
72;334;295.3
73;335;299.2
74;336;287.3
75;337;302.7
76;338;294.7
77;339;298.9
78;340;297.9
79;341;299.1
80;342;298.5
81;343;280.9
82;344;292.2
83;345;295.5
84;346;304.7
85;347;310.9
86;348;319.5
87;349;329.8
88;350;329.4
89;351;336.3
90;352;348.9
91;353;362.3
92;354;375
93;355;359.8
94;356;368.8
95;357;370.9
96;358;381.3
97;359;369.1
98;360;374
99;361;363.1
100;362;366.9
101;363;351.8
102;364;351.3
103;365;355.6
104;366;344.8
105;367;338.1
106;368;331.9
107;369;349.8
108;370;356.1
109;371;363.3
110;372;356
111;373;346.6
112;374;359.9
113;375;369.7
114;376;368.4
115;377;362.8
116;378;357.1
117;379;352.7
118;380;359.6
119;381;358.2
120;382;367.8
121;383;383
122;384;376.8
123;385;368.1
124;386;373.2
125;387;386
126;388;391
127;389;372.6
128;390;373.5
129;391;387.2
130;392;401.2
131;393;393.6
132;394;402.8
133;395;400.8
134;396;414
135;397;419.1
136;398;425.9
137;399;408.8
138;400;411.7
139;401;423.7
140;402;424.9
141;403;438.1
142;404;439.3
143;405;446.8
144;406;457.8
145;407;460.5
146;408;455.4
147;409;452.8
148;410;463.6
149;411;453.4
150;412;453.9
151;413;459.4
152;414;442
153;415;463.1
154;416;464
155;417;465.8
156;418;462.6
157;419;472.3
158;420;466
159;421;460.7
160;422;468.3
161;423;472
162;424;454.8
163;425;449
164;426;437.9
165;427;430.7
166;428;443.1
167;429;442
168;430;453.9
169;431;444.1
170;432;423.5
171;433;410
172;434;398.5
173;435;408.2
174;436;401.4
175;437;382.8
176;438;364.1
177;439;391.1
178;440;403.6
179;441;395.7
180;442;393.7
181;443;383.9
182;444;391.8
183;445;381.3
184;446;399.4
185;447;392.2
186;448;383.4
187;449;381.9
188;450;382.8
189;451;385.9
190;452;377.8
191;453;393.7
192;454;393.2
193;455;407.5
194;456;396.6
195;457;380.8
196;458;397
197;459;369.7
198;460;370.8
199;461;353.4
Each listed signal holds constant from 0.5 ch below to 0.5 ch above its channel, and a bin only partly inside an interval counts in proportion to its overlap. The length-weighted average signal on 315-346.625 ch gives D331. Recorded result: 293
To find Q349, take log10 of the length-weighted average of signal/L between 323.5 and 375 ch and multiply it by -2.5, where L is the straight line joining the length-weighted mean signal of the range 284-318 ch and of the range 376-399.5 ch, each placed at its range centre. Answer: 0.08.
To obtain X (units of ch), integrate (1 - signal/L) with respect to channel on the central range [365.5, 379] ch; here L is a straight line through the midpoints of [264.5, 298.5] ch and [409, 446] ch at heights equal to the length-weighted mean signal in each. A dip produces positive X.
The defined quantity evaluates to 0.8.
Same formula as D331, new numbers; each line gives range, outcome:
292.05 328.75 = 310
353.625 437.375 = 404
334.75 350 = 302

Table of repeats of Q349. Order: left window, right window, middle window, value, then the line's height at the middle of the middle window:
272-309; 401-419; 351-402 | 0.10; 410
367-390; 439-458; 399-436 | -0.18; 379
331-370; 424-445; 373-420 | -0.10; 375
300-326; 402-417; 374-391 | 0.12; 413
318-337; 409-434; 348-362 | -0.06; 338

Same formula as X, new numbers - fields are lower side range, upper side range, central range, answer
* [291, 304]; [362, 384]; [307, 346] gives 3.5 ch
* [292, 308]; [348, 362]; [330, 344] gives 2.1 ch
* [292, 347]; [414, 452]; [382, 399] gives -0.6 ch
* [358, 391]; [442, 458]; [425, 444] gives -1.4 ch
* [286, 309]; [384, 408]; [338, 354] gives 2.1 ch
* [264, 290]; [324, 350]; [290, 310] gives -2.2 ch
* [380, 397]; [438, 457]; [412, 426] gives -2.6 ch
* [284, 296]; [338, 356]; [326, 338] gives 0.8 ch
